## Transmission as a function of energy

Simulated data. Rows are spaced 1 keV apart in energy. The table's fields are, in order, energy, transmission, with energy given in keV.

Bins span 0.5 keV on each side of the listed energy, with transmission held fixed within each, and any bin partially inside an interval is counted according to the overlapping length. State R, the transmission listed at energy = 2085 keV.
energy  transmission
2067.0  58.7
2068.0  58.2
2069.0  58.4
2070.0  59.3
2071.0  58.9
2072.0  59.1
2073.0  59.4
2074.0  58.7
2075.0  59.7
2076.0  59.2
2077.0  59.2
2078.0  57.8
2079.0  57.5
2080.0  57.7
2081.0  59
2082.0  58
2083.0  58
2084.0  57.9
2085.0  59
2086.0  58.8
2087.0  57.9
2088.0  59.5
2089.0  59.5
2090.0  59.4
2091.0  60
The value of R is 59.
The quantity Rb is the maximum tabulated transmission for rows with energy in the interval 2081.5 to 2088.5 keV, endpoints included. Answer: 59.5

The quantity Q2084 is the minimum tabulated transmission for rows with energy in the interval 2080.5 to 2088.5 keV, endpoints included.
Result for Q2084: 57.9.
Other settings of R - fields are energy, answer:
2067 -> 58.7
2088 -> 59.5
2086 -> 58.8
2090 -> 59.4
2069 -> 58.4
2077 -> 59.2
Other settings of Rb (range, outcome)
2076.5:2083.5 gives 59.2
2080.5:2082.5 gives 59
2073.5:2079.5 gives 59.7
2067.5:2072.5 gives 59.3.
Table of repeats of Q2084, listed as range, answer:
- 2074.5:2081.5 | 57.5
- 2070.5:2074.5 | 58.7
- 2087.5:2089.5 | 59.5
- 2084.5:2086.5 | 58.8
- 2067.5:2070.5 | 58.2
